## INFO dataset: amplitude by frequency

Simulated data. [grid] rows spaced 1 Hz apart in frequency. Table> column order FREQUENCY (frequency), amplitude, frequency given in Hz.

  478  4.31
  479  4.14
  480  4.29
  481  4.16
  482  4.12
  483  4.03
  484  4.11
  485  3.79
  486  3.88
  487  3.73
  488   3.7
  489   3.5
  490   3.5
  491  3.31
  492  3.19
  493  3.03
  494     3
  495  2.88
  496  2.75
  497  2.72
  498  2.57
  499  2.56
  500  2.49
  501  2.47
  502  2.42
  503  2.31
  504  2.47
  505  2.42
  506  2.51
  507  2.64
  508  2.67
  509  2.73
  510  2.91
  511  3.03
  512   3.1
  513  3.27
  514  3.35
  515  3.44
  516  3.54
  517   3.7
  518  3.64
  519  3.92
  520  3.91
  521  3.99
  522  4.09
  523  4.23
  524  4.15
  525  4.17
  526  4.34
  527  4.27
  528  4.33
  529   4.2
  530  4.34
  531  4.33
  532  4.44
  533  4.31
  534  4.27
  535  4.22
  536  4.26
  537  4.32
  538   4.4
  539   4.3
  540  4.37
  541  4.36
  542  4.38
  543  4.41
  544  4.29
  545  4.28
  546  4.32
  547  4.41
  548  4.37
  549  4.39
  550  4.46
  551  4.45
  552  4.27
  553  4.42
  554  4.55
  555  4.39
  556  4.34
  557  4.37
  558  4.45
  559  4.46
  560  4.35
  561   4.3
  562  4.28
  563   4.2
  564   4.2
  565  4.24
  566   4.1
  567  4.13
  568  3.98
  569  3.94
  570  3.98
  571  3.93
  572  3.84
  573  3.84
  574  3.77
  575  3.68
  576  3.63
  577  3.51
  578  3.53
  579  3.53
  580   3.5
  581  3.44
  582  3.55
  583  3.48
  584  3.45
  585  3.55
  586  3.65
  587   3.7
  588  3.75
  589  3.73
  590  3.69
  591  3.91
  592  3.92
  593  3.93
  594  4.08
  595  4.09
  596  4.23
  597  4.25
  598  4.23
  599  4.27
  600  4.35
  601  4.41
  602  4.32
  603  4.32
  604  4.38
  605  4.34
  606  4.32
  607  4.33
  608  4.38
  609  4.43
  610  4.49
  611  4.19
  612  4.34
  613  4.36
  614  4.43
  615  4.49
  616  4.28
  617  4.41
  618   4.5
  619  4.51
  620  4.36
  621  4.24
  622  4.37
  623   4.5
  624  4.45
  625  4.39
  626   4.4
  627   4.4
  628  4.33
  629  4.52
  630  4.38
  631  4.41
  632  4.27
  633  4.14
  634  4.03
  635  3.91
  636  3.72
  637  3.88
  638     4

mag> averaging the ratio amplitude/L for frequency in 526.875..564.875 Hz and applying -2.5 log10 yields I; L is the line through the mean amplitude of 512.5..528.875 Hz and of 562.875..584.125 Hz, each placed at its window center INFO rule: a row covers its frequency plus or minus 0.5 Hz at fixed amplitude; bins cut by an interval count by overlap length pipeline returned -0.13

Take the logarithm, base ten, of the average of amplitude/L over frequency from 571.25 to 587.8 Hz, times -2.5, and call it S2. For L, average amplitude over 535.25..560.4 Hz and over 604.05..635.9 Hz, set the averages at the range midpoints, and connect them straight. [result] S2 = 0.20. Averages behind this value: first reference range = 4.37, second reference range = 4.34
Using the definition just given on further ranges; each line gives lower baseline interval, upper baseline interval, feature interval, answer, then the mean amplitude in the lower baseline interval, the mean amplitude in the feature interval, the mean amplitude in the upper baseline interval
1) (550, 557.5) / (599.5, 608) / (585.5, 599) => 0.11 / 4.4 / 3.95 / 4.35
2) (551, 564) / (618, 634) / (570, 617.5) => 0.09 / 4.36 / 4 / 4.37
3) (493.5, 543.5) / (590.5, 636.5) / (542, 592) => -0.03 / 3.56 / 4.02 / 4.29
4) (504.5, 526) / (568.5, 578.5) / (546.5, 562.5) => -0.20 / 3.42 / 4.39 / 3.76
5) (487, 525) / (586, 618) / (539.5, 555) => -0.21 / 3.16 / 4.38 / 4.2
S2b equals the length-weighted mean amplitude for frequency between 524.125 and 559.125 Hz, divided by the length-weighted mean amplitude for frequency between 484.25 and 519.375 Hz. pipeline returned 1.42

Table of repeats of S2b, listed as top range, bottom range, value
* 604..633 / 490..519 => 1.50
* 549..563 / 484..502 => 1.40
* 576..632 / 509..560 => 1.00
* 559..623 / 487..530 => 1.24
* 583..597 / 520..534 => 0.90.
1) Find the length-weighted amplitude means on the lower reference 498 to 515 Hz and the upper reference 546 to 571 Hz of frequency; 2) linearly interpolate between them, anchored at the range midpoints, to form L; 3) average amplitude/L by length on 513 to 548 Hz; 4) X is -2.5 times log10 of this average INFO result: -0.20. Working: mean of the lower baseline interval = 2.73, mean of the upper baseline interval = 4.29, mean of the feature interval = 4.15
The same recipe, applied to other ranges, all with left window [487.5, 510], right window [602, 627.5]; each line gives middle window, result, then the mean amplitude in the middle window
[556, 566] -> -0.178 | 4.31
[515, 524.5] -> -0.245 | 3.88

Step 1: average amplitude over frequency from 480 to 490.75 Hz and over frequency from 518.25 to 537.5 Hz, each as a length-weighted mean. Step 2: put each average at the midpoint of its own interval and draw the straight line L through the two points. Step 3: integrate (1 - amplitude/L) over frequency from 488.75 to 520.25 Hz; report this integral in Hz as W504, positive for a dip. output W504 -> 8.1 Hz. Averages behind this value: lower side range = 3.86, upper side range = 4.21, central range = 2.99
